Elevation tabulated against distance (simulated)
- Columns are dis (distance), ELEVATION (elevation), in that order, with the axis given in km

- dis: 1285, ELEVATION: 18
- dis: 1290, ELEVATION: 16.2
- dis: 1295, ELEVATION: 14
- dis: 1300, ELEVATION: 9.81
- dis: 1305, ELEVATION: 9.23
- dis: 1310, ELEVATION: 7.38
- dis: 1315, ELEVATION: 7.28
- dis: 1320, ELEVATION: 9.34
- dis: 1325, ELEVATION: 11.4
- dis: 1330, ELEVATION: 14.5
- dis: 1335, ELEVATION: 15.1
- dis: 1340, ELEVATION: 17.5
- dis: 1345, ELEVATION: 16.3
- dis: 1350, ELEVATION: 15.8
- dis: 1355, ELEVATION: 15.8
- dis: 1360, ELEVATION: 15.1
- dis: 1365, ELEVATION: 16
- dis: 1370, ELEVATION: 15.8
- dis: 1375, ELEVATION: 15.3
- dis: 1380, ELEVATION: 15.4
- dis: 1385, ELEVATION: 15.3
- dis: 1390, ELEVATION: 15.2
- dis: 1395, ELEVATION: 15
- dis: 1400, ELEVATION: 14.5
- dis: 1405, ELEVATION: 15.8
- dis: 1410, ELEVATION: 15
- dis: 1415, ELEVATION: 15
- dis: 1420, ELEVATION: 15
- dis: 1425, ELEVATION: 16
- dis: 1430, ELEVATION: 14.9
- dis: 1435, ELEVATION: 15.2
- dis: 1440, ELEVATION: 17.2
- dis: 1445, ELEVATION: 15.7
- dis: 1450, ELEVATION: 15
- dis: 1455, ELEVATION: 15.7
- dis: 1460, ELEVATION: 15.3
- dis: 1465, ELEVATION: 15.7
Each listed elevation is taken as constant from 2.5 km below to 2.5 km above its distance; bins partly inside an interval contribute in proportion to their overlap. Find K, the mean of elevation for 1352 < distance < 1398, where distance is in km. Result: 15.4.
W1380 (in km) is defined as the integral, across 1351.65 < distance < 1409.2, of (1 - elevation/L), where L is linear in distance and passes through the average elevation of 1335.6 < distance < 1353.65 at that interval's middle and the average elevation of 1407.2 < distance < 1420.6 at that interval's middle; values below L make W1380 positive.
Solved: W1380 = 1.0 km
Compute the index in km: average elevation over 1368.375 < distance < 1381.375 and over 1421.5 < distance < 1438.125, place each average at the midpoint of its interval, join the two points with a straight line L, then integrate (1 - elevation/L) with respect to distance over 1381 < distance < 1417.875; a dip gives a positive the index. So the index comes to 0.79 km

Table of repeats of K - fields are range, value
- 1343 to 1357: 16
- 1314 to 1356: 13.8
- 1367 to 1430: 15.3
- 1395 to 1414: 15.1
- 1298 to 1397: 13.6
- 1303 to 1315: 8.05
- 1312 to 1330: 10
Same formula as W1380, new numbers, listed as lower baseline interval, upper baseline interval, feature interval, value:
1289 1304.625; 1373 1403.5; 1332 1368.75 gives -4.9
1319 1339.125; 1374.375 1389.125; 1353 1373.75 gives -1.5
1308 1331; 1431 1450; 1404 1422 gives -0.9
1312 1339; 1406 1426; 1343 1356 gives -3.4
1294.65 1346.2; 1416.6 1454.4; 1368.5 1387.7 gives -2.5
